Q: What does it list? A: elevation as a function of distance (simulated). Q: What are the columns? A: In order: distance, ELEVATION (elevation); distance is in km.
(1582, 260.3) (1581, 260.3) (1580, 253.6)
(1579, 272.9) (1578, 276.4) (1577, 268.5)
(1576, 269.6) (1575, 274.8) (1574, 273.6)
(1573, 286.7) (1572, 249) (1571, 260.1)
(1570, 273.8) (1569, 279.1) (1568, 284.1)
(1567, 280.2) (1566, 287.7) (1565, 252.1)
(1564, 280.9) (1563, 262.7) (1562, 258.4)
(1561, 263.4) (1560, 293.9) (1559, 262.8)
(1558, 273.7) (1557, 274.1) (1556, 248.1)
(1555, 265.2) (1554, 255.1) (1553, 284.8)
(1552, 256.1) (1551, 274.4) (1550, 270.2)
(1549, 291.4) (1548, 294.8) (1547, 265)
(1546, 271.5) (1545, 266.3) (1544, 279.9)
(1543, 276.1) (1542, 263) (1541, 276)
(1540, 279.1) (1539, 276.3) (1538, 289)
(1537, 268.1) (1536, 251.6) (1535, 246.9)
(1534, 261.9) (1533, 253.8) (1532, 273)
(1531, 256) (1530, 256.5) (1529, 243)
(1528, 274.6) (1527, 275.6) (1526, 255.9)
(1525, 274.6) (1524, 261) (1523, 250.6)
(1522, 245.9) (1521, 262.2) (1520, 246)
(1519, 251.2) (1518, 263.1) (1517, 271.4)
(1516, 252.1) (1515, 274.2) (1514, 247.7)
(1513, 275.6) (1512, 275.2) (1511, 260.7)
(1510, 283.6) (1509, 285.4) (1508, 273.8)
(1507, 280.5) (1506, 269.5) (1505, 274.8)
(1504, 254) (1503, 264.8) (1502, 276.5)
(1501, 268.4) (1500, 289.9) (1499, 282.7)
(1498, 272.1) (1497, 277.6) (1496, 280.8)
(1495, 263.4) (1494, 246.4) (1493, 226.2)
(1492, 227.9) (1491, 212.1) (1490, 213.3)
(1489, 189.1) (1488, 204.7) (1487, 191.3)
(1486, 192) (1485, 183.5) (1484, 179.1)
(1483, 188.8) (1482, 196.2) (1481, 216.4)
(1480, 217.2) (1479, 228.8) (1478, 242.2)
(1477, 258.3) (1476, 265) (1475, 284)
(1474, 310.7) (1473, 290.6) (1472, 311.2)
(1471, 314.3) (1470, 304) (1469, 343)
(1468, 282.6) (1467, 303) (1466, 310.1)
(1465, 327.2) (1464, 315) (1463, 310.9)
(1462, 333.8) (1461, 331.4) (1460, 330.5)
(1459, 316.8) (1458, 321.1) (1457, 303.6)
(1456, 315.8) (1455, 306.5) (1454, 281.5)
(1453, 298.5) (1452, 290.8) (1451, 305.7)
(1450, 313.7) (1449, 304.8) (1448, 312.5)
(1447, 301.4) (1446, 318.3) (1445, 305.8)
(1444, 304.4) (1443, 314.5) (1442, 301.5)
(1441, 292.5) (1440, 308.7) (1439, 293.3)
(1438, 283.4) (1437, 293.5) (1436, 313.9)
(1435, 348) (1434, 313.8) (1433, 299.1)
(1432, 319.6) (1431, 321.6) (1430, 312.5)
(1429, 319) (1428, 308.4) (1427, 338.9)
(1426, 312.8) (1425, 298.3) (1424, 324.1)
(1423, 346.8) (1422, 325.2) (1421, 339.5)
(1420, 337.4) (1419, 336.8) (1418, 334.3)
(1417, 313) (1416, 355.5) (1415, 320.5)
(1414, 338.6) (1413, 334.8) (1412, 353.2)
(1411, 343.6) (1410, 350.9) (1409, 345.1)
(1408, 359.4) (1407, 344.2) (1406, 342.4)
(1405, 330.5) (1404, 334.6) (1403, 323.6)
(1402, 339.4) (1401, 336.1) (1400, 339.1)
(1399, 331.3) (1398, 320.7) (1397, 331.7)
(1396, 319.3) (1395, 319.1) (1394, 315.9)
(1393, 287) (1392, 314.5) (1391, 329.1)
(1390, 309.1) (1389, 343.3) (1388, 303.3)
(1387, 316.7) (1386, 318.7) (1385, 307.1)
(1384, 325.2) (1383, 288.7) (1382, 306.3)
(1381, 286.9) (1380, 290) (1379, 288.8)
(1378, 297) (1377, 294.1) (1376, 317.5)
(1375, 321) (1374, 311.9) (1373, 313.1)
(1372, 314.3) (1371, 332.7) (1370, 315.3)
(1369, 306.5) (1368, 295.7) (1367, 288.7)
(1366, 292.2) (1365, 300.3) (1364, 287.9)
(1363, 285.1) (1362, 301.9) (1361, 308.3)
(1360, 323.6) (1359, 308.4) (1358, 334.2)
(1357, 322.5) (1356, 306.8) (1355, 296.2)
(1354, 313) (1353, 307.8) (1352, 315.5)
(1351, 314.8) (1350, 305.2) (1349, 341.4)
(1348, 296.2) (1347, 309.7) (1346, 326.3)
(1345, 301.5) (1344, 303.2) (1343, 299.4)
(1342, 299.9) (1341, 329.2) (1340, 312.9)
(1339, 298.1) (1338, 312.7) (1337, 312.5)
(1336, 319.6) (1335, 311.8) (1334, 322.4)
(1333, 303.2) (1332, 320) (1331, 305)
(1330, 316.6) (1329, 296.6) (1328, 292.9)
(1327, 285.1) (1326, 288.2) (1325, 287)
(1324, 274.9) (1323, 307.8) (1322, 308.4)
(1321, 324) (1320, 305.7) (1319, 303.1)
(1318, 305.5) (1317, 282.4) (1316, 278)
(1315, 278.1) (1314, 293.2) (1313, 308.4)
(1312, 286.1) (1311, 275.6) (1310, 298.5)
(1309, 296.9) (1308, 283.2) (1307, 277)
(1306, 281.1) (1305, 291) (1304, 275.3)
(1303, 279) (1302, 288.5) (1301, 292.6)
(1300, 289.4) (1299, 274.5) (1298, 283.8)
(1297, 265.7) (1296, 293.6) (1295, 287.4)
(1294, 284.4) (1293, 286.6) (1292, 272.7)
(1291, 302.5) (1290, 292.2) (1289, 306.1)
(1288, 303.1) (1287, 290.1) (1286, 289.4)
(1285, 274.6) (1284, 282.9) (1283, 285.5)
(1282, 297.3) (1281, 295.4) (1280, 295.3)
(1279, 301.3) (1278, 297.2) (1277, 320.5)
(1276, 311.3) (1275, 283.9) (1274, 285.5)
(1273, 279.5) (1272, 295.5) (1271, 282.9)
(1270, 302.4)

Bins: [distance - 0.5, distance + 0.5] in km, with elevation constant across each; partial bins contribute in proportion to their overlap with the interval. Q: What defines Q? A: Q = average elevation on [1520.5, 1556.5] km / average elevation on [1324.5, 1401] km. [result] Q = 0.86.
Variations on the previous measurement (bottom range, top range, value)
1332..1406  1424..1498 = 0.91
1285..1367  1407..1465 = 1.07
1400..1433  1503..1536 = 0.79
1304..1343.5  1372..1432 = 1.08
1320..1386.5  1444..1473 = 1.01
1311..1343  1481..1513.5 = 0.81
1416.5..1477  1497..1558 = 0.86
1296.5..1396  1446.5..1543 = 0.89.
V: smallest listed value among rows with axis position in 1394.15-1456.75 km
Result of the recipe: 281.5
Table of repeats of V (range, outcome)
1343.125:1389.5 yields 285.1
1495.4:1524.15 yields 245.9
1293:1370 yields 265.7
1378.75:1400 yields 286.9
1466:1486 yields 179.1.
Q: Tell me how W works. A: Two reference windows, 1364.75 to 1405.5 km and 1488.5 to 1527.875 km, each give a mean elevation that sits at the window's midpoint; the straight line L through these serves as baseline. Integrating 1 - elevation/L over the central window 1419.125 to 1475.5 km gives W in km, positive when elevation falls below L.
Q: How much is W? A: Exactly -5.0 km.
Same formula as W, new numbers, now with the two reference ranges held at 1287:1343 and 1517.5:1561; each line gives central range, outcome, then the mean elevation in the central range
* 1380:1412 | -4.4 km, 325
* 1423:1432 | -1.2 km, 319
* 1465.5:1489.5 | 2.1 km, 250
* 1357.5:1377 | -1.3 km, 308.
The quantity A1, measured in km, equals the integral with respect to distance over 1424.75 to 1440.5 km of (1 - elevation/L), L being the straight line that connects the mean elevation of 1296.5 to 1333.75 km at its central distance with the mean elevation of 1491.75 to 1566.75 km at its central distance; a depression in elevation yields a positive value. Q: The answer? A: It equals -1.9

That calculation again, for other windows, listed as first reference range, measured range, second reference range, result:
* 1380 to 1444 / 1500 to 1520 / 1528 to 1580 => 1.2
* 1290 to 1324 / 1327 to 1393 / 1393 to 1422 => 0.9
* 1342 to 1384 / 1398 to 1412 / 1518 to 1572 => -2.0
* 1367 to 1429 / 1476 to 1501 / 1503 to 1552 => 4.7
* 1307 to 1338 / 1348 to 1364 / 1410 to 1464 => -0.4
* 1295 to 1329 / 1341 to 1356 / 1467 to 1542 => -1.4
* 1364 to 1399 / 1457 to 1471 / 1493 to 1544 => -1.7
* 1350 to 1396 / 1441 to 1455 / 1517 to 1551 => -0.7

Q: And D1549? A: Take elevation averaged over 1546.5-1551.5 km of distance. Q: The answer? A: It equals 279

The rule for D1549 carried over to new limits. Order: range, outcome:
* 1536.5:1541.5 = 278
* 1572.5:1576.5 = 276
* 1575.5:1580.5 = 268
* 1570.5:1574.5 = 267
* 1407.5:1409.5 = 352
